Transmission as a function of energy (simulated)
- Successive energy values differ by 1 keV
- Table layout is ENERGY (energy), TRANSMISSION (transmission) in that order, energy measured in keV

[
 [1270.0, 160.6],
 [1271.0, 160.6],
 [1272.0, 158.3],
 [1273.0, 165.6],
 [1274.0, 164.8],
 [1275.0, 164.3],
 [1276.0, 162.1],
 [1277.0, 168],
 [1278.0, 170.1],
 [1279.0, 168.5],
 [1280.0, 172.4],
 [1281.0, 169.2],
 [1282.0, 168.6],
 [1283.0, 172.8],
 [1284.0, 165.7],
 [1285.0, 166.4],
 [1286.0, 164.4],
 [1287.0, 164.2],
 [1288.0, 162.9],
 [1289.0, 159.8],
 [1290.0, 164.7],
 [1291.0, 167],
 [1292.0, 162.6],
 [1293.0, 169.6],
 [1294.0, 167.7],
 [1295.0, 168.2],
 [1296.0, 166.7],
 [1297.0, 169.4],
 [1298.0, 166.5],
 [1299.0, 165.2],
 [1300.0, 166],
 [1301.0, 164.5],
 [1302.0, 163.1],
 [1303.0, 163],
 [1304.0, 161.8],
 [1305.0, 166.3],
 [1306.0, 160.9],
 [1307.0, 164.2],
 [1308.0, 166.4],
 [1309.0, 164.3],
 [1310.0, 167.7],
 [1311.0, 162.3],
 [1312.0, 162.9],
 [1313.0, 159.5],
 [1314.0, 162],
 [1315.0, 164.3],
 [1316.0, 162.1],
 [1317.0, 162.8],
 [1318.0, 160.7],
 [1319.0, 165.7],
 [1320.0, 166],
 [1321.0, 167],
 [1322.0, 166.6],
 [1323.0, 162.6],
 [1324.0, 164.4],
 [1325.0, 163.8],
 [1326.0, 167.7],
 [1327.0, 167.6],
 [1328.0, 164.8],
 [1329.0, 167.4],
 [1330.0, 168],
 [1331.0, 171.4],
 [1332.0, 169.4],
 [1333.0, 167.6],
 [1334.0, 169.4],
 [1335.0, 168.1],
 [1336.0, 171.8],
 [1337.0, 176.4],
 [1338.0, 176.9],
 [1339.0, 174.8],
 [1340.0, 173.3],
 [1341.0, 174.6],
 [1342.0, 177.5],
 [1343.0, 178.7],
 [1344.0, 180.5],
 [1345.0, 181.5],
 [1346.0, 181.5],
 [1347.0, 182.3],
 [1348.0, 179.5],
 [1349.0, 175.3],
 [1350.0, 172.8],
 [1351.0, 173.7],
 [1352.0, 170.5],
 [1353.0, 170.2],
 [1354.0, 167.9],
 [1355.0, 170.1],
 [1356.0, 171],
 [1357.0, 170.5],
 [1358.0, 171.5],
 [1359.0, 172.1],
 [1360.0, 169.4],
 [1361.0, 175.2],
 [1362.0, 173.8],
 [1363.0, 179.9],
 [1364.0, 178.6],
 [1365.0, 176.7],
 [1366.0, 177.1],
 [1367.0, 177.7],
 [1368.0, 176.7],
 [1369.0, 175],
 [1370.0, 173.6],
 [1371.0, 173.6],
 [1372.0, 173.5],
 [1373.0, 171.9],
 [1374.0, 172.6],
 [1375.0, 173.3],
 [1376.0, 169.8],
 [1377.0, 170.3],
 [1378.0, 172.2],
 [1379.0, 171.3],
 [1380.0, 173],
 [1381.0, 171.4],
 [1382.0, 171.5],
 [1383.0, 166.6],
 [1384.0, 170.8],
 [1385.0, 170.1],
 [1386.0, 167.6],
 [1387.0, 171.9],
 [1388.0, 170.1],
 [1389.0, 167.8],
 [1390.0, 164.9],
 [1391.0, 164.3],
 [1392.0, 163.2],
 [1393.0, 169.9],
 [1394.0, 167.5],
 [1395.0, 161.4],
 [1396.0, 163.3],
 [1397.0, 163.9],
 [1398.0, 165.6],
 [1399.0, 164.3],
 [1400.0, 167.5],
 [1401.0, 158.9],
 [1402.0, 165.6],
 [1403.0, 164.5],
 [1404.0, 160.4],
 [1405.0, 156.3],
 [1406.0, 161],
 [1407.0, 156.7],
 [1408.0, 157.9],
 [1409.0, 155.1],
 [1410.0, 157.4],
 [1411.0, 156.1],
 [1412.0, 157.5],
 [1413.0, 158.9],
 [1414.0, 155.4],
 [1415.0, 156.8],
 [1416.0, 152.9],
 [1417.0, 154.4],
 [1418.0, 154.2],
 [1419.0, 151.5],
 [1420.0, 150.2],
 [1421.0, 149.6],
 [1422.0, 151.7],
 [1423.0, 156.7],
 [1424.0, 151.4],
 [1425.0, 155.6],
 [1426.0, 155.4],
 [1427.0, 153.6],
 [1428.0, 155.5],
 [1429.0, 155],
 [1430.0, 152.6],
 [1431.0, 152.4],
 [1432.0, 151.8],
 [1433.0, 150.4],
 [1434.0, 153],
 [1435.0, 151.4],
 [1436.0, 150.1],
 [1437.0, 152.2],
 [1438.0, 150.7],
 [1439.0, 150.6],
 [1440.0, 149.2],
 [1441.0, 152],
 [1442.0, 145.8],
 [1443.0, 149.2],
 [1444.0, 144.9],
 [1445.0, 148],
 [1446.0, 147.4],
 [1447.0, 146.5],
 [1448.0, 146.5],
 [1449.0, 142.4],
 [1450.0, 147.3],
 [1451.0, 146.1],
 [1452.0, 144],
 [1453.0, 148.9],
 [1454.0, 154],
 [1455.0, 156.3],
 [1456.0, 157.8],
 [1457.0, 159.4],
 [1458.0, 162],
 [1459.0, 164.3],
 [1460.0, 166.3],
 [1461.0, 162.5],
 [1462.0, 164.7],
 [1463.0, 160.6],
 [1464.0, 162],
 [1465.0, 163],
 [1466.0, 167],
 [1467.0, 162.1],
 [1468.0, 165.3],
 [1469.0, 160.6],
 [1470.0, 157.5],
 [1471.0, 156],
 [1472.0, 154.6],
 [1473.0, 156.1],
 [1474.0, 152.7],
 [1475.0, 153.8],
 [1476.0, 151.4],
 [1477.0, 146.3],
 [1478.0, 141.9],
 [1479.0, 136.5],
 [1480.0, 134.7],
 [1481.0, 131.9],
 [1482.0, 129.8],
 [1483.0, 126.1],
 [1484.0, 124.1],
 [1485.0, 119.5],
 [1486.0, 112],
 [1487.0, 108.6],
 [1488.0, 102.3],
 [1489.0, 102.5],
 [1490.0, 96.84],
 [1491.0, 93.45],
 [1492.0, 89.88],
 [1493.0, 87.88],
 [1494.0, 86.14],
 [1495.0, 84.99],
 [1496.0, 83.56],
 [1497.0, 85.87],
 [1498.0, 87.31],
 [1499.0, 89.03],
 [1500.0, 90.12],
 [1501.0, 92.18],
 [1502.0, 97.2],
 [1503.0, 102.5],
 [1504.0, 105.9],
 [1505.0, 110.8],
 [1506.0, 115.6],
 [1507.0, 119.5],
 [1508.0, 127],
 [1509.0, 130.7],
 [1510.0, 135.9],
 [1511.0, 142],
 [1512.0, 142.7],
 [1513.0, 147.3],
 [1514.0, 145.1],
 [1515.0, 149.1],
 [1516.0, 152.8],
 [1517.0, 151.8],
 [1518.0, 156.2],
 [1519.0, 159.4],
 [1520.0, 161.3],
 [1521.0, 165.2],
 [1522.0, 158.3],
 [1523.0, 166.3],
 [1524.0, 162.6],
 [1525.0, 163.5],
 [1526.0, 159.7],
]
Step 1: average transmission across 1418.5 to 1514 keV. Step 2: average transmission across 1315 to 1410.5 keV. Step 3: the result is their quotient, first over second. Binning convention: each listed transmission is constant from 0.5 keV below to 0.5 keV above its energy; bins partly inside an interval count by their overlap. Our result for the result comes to 0.81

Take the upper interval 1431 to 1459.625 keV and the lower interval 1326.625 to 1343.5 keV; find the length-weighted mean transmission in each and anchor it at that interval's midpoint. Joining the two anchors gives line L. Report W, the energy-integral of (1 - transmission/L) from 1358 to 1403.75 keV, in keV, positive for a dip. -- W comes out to -2.0 keV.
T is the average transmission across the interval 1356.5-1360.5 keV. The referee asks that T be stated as 171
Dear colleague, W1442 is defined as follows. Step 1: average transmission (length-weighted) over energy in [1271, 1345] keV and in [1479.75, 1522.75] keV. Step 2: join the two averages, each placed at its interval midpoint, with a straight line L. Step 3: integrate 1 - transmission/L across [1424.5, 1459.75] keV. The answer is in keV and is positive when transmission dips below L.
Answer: -4.6 keV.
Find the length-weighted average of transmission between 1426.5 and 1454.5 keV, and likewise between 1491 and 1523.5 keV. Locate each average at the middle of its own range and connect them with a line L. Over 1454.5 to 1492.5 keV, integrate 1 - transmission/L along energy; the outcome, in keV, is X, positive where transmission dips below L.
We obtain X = -1.63 keV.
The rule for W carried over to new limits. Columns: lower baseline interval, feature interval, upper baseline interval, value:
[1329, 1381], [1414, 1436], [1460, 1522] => -0.2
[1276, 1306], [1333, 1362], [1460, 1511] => -3.7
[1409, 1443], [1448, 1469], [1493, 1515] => -3.5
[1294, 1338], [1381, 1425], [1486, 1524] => -4.9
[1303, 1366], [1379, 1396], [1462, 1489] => -0.9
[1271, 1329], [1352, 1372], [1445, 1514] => -2.6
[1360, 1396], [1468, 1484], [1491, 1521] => -1.8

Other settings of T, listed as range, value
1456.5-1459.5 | 162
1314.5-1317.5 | 163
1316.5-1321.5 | 164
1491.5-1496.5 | 86.5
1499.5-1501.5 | 91.2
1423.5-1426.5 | 154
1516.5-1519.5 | 156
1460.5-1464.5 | 162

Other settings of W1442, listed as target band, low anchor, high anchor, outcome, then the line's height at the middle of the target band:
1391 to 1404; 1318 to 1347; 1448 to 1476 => -0.04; 164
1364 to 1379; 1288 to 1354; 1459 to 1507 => -1.80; 155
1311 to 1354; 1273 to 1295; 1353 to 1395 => -0.20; 169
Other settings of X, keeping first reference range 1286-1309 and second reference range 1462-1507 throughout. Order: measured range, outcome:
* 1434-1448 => -1.6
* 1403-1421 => -2.1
